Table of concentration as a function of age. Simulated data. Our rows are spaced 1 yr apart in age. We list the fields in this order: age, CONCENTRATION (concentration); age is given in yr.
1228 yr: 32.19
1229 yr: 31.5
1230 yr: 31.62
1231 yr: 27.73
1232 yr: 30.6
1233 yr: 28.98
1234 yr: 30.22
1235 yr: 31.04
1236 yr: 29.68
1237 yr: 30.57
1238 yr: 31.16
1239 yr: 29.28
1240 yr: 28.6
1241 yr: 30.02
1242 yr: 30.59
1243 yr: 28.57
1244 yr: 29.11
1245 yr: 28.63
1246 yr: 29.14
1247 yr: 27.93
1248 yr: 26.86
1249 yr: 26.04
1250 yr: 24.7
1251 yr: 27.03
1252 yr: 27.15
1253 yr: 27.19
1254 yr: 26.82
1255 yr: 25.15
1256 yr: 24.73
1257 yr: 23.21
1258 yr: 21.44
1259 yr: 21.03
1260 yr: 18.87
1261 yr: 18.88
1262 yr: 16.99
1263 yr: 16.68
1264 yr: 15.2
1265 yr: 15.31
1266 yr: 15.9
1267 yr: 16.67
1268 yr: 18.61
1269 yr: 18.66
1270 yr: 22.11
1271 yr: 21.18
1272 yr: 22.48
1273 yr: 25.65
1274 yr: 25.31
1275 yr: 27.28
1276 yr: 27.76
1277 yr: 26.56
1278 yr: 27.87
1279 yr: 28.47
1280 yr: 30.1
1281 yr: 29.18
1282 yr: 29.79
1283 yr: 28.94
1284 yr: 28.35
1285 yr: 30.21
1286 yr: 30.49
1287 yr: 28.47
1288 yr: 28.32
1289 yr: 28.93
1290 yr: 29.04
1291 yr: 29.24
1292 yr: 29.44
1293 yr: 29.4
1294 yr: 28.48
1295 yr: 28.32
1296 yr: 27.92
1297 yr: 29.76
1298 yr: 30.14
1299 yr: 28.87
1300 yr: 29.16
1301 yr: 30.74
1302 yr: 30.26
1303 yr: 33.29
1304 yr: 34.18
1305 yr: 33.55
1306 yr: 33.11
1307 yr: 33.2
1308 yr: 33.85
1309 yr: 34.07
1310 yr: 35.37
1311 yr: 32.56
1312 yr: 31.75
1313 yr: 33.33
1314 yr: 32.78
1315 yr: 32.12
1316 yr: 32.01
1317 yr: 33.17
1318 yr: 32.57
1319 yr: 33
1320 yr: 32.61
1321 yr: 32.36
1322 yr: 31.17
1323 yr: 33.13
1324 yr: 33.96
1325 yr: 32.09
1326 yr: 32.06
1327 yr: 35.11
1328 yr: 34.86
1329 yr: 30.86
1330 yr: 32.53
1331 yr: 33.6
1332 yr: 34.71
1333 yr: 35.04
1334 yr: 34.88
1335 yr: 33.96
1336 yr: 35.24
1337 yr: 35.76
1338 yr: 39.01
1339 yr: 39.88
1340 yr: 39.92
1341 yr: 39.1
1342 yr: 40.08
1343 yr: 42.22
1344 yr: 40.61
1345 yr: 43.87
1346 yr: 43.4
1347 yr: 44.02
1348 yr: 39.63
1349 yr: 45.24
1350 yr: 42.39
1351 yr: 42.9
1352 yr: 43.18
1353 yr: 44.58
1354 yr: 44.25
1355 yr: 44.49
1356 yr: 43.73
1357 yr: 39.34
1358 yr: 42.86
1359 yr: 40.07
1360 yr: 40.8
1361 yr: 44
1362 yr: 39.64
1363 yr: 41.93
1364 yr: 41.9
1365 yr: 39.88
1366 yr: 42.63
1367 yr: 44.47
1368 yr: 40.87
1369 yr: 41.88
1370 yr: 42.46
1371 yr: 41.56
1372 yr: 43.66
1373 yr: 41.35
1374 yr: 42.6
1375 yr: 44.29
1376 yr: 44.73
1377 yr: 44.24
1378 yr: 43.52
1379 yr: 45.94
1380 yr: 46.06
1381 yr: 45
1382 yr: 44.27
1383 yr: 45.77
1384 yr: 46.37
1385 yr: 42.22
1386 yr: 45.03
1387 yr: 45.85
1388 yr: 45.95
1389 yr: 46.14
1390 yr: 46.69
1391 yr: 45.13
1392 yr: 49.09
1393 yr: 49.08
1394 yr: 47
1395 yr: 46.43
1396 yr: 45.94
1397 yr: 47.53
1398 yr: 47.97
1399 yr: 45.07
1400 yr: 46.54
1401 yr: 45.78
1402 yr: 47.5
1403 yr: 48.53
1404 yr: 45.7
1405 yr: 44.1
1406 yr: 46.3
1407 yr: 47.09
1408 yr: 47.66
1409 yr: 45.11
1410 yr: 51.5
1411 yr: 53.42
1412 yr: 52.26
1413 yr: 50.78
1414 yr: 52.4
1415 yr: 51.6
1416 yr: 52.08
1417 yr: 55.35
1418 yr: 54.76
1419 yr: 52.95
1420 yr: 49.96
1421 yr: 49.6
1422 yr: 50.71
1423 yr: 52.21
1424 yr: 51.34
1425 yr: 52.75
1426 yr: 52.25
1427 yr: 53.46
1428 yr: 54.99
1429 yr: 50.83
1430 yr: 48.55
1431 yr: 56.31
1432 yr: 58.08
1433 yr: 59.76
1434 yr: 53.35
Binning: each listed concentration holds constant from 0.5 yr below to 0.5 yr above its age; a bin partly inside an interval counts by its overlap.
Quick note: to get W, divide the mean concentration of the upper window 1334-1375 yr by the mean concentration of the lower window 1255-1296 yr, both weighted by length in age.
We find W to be 1.68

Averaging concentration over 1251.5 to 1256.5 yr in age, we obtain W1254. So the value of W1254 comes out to 26.2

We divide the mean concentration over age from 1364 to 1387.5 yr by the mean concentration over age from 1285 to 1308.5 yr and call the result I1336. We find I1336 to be 1.4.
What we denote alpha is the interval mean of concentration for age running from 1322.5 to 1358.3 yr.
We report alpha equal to 38.7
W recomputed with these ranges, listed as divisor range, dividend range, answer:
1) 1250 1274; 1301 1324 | 1.54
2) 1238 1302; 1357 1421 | 1.77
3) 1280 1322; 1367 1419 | 1.50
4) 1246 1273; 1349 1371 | 1.92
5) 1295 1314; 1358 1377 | 1.32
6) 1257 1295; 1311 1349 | 1.45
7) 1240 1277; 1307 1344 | 1.46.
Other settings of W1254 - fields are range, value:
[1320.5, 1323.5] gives 32.2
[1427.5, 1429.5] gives 52.9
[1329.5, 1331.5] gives 33.1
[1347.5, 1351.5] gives 42.5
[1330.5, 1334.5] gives 34.6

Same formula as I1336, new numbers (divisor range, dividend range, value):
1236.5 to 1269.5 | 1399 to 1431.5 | 2.09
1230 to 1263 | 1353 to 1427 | 1.73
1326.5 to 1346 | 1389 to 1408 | 1.26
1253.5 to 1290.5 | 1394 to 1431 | 2.07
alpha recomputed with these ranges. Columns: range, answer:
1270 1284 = 26.8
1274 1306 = 29.4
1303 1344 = 34.4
